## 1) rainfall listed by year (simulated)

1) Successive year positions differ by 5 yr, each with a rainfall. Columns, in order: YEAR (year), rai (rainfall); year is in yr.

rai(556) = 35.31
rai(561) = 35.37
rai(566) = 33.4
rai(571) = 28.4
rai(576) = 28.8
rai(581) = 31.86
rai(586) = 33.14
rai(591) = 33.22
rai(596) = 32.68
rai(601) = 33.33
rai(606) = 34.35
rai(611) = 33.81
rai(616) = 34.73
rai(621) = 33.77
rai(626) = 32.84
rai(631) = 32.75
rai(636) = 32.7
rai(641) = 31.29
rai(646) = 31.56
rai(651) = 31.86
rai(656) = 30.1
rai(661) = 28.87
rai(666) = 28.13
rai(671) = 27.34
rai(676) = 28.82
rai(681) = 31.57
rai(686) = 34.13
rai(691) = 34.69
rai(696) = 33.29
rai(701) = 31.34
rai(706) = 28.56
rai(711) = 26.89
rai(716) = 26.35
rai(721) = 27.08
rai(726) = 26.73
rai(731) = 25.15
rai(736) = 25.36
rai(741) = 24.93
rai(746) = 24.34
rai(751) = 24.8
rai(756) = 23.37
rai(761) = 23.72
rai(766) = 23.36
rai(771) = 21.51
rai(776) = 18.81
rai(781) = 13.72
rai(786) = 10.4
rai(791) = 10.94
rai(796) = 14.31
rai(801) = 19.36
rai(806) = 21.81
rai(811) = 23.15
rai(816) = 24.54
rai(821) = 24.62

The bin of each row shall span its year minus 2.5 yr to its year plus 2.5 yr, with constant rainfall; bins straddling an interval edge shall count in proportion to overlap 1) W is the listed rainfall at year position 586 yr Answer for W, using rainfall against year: 33.14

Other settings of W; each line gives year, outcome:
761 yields 23.72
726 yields 26.73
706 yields 28.56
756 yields 23.37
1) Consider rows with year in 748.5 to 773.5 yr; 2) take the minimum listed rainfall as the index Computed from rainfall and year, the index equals 21.51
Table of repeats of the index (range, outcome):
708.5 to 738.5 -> 25.15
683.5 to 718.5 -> 26.35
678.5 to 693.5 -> 31.57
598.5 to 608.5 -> 33.33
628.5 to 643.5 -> 31.29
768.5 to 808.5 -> 10.4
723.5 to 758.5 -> 23.37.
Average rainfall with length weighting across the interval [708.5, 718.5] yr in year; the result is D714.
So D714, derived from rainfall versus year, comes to 26.6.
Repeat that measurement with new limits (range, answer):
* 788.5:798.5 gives 12.6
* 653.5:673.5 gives 28.6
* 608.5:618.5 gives 34.3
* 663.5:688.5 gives 30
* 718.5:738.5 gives 26.1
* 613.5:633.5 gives 33.5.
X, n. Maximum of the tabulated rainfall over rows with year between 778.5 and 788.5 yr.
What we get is 13.72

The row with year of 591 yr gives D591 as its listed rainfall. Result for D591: 33.22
